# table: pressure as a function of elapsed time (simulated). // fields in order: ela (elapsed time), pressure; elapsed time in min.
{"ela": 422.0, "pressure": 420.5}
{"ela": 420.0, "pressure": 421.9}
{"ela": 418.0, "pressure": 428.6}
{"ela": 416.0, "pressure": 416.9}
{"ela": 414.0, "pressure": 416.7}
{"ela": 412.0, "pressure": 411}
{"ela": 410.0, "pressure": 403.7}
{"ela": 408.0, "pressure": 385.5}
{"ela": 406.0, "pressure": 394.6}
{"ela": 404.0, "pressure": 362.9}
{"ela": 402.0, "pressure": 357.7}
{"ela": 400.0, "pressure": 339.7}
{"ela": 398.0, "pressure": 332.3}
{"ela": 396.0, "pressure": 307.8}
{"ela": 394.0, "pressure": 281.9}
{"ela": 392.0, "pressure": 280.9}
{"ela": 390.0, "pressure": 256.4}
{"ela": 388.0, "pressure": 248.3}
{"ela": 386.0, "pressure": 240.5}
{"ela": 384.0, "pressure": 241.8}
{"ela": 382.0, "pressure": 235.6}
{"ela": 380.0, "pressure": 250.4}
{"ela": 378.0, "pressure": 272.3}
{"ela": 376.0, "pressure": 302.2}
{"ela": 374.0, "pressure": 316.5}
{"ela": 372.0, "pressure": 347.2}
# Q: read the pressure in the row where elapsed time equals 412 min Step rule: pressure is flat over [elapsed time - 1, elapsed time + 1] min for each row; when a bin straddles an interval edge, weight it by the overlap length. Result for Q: 411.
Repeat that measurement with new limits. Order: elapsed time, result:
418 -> 428.6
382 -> 235.6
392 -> 280.9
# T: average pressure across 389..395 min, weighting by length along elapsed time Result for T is 273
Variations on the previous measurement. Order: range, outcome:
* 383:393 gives 254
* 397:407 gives 357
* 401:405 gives 360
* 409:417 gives 412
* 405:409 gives 390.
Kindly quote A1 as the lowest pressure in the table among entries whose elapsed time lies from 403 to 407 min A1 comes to 362.9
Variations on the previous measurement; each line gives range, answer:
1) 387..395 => 248.3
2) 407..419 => 385.5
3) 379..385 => 235.6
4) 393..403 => 281.9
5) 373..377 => 302.2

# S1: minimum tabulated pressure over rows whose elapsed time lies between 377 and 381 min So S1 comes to 250.4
